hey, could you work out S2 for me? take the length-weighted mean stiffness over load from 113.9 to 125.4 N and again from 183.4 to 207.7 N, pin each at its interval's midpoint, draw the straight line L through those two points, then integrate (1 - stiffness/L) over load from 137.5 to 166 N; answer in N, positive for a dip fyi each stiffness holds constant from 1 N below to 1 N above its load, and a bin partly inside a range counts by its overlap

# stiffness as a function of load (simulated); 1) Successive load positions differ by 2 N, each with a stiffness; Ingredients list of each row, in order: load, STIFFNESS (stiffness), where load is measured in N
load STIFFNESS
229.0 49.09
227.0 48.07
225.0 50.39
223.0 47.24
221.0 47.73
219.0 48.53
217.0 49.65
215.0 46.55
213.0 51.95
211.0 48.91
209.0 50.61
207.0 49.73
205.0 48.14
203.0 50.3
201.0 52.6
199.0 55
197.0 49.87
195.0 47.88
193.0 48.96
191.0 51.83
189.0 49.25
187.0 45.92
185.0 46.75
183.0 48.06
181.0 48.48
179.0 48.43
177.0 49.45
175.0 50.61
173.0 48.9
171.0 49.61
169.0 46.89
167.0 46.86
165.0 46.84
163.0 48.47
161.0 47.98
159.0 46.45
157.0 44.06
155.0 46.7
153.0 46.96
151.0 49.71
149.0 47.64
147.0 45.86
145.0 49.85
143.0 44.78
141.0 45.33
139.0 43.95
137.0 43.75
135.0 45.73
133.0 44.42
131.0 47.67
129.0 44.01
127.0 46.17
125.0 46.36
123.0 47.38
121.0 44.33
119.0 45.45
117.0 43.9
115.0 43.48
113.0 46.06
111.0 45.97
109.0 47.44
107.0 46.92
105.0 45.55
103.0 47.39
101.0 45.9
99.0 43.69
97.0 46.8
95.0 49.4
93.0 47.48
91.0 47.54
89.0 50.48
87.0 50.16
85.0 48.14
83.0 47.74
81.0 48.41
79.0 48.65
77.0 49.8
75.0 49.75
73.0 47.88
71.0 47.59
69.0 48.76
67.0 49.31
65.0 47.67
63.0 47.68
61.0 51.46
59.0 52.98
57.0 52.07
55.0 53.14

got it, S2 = 0.2 N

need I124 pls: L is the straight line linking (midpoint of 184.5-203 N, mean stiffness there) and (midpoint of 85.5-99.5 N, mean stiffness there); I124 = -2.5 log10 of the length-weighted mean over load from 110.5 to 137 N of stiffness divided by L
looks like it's 0.08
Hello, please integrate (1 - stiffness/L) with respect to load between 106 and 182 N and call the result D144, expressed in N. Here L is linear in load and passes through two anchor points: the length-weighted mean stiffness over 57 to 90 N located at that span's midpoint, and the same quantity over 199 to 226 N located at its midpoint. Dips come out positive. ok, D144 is 4.3 N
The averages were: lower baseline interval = 49.2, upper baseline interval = 49.6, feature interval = 46.7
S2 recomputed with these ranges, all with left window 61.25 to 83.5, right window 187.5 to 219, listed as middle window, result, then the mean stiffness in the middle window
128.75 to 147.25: 1.4 N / 45.6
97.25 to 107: 0.6 N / 45.9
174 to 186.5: 0.3 N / 48.5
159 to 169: 0.4 N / 47.4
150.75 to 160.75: 0.6 N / 46.6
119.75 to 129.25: 0.7 N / 45.8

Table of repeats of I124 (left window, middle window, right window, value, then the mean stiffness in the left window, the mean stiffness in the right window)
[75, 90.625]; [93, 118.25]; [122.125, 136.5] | 0.03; 49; 45.9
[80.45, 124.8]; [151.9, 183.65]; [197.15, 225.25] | 0.02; 46.8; 49.8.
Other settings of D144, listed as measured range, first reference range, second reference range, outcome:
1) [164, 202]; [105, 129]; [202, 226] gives -0.8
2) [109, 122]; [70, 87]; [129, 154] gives 0.6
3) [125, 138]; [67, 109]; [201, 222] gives 0.8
